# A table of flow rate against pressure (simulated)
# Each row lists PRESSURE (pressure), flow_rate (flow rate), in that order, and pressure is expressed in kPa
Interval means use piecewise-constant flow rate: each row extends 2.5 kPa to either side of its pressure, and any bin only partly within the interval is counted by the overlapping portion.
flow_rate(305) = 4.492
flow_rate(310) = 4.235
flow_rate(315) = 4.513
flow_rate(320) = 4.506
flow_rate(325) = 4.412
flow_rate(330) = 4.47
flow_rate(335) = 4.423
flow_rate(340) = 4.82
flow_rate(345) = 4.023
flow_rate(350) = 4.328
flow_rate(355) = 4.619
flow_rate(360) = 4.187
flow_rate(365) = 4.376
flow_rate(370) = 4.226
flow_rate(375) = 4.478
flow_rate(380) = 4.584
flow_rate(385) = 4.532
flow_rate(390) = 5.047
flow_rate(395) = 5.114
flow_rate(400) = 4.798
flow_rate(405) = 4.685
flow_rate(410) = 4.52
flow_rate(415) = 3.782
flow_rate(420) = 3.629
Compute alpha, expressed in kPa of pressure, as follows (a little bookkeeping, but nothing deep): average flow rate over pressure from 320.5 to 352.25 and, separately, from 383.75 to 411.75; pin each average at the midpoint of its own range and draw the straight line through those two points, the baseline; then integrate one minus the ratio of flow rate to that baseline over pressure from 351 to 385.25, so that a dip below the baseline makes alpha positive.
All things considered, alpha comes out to 1.5 kPa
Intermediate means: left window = 4.42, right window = 4.8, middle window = 4.42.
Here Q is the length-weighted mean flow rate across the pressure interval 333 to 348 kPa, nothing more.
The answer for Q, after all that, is 4.42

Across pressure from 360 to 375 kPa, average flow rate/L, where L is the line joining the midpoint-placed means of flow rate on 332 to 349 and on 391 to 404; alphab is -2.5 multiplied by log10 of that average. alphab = 0.08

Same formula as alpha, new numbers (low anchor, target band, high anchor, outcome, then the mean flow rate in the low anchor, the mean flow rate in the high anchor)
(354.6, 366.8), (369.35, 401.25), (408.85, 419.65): -3.9 kPa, 4.36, 4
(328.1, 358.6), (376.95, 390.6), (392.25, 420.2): -0.6 kPa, 4.44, 4.49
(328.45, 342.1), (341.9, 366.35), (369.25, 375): 0.7 kPa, 4.57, 4.34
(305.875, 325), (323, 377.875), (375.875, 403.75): 2.3 kPa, 4.42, 4.79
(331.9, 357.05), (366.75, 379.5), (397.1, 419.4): 0.1 kPa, 4.44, 4.39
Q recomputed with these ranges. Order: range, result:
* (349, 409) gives 4.59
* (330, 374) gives 4.38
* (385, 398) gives 4.96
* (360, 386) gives 4.41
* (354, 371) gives 4.34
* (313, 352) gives 4.44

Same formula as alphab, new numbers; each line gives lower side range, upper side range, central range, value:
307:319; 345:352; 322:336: -0.03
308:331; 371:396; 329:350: 0.02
